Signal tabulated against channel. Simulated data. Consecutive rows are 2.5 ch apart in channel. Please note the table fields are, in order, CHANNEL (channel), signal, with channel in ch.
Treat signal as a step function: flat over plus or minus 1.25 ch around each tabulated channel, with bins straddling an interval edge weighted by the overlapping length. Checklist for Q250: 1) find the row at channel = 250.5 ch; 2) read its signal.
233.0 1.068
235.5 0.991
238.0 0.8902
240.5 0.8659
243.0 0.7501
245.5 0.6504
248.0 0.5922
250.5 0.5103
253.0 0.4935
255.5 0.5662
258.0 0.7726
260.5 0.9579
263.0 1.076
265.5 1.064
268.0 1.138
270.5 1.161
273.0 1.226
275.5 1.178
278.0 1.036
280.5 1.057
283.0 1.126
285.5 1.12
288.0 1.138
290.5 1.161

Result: 0.5103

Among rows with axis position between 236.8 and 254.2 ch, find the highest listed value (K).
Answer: 0.8902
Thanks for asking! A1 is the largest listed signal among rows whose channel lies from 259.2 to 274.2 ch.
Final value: 1.226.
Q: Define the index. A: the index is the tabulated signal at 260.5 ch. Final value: 0.9579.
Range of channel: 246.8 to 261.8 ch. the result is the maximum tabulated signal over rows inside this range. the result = 0.9579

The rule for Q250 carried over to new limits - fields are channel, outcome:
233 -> 1.068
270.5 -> 1.161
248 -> 0.5922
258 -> 0.7726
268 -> 1.138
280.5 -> 1.057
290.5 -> 1.161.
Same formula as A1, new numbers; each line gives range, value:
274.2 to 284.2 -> 1.178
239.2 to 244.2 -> 0.8659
